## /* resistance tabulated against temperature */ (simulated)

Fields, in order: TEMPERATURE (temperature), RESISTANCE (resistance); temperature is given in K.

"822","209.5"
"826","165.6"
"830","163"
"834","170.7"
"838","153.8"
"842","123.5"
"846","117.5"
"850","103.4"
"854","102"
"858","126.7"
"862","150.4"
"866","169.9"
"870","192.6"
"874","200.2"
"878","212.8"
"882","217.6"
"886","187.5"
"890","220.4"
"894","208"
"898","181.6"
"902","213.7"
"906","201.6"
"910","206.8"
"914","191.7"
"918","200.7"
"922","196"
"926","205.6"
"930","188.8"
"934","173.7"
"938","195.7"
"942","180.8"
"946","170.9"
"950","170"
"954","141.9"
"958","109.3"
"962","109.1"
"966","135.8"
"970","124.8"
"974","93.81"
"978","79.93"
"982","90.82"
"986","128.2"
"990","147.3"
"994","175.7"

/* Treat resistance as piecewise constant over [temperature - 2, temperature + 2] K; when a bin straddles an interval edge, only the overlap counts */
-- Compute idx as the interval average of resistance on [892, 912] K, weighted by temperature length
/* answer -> 202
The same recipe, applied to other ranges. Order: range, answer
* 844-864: 120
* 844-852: 110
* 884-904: 202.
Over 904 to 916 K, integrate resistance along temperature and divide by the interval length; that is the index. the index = 200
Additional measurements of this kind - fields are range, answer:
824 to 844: 155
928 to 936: 181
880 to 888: 203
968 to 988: 104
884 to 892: 204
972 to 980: 86.9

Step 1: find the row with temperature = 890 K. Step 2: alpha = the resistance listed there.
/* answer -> 220.4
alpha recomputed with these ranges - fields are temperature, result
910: 206.8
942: 180.8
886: 187.5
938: 195.7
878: 212.8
